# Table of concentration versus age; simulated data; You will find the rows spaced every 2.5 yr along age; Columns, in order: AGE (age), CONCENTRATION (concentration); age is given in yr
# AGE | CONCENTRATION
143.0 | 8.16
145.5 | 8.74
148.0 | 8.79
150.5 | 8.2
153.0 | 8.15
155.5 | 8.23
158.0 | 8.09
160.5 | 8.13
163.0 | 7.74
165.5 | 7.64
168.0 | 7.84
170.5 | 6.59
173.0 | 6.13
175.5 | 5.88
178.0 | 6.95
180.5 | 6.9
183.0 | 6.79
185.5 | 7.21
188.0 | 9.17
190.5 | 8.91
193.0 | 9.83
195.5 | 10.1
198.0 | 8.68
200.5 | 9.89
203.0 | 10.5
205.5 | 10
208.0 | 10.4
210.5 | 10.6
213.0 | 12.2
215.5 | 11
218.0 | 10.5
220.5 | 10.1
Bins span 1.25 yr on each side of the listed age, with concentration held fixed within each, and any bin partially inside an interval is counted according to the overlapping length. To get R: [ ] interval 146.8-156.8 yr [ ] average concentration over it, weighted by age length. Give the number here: 8.34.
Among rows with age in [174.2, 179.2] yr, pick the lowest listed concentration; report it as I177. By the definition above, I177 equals 5.88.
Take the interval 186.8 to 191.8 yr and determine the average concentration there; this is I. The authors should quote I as 9.05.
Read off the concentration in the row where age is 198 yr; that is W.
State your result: 8.68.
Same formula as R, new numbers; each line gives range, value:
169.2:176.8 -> 6.22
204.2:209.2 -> 10.2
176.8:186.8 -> 6.97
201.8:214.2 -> 10.7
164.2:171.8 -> 7.35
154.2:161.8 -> 8.15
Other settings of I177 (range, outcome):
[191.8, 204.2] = 8.68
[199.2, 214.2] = 9.89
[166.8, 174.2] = 6.13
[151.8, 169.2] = 7.64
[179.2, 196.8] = 6.79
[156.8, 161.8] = 8.09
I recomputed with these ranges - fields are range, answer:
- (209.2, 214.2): 11.4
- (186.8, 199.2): 9.34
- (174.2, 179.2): 6.41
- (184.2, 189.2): 8.17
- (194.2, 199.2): 9.4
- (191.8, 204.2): 9.8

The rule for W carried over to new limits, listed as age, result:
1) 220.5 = 10.1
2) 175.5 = 5.88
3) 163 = 7.74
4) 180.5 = 6.9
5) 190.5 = 8.91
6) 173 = 6.13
